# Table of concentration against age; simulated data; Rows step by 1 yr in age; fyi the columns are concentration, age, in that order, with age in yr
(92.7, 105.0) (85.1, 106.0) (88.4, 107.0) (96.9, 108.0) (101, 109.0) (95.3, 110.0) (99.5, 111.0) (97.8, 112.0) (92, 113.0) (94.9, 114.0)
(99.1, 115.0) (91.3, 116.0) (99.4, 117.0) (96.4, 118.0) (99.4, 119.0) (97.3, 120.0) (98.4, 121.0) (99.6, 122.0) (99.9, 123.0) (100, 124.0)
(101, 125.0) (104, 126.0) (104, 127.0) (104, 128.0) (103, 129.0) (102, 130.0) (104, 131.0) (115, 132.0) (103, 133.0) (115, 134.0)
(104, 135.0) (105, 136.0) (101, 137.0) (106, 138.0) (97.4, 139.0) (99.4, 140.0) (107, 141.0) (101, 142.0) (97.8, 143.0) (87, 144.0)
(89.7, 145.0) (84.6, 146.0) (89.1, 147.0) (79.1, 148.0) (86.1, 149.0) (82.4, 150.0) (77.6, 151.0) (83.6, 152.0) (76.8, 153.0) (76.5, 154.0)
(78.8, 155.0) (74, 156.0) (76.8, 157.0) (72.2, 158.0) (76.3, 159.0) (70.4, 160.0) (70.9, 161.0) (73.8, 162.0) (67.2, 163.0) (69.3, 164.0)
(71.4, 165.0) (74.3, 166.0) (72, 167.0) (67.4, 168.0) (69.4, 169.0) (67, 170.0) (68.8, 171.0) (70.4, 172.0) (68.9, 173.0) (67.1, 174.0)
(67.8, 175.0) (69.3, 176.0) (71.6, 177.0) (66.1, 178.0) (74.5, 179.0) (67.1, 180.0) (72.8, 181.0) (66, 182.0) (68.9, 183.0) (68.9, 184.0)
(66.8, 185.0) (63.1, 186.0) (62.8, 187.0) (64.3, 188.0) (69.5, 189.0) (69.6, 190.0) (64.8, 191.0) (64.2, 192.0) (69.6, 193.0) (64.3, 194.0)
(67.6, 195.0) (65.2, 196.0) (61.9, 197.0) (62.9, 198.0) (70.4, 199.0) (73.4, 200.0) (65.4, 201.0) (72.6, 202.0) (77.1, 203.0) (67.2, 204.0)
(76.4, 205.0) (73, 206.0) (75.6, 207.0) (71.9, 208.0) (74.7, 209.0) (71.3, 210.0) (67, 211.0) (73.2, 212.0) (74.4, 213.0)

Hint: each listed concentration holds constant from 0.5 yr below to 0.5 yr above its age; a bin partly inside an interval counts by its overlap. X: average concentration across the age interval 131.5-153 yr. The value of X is 95.3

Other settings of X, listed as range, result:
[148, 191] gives 71.4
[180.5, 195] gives 66.9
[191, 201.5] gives 66.4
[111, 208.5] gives 81.6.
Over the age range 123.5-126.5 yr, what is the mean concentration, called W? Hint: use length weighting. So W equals 102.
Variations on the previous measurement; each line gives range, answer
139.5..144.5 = 98.4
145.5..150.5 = 84.3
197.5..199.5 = 66.7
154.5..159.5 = 75.6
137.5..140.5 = 101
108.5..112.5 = 98.4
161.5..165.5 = 70.4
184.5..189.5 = 65.3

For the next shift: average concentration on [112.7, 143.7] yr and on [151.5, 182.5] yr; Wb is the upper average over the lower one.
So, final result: 0.71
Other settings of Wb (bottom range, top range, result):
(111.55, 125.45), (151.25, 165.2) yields 0.76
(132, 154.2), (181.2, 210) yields 0.73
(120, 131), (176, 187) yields 0.67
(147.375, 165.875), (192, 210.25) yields 0.92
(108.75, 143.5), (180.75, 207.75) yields 0.68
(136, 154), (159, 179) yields 0.77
